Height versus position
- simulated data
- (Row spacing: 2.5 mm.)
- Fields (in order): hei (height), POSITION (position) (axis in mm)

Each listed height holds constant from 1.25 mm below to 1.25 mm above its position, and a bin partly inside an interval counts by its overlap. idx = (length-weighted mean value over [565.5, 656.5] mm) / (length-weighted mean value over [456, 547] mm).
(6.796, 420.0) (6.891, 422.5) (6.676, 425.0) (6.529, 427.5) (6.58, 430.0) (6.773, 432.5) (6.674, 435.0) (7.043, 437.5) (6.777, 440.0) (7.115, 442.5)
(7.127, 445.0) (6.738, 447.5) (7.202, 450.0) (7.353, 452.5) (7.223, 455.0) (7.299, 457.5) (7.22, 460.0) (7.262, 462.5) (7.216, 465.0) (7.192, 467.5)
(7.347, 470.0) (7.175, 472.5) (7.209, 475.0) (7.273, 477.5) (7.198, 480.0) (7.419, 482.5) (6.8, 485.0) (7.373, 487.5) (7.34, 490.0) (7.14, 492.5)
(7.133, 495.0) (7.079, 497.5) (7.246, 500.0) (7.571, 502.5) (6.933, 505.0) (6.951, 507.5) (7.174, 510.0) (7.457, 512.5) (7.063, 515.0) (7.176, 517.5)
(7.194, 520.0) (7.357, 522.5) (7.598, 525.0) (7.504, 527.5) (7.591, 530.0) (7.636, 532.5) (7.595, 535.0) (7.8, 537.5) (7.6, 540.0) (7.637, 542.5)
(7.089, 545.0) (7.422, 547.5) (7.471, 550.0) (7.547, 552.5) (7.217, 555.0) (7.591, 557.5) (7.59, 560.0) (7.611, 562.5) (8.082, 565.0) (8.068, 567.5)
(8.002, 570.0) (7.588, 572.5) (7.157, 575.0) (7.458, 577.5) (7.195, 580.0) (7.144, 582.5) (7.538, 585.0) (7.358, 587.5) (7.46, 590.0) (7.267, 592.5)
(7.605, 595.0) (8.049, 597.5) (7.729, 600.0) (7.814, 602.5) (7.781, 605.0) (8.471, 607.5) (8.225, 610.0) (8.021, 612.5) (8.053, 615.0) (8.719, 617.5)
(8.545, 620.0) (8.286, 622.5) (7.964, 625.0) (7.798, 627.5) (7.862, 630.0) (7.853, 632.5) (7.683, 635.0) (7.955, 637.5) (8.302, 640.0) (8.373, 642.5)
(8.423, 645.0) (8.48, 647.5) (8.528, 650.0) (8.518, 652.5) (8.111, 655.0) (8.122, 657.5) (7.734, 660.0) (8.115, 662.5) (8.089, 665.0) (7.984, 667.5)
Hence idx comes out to 1.09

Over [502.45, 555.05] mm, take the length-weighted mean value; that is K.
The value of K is 7.39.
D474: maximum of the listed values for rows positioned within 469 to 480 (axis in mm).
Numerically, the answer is 7.347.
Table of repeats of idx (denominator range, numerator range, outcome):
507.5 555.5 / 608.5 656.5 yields 1.10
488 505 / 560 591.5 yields 1.04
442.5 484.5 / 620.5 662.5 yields 1.13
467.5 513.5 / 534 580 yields 1.05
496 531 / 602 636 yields 1.11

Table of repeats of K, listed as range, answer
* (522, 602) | 7.55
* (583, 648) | 7.97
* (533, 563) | 7.51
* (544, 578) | 7.57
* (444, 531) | 7.23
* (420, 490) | 7.06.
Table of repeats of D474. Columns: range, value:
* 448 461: 7.353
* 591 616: 8.471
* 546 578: 8.082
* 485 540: 7.8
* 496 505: 7.571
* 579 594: 7.538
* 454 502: 7.419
